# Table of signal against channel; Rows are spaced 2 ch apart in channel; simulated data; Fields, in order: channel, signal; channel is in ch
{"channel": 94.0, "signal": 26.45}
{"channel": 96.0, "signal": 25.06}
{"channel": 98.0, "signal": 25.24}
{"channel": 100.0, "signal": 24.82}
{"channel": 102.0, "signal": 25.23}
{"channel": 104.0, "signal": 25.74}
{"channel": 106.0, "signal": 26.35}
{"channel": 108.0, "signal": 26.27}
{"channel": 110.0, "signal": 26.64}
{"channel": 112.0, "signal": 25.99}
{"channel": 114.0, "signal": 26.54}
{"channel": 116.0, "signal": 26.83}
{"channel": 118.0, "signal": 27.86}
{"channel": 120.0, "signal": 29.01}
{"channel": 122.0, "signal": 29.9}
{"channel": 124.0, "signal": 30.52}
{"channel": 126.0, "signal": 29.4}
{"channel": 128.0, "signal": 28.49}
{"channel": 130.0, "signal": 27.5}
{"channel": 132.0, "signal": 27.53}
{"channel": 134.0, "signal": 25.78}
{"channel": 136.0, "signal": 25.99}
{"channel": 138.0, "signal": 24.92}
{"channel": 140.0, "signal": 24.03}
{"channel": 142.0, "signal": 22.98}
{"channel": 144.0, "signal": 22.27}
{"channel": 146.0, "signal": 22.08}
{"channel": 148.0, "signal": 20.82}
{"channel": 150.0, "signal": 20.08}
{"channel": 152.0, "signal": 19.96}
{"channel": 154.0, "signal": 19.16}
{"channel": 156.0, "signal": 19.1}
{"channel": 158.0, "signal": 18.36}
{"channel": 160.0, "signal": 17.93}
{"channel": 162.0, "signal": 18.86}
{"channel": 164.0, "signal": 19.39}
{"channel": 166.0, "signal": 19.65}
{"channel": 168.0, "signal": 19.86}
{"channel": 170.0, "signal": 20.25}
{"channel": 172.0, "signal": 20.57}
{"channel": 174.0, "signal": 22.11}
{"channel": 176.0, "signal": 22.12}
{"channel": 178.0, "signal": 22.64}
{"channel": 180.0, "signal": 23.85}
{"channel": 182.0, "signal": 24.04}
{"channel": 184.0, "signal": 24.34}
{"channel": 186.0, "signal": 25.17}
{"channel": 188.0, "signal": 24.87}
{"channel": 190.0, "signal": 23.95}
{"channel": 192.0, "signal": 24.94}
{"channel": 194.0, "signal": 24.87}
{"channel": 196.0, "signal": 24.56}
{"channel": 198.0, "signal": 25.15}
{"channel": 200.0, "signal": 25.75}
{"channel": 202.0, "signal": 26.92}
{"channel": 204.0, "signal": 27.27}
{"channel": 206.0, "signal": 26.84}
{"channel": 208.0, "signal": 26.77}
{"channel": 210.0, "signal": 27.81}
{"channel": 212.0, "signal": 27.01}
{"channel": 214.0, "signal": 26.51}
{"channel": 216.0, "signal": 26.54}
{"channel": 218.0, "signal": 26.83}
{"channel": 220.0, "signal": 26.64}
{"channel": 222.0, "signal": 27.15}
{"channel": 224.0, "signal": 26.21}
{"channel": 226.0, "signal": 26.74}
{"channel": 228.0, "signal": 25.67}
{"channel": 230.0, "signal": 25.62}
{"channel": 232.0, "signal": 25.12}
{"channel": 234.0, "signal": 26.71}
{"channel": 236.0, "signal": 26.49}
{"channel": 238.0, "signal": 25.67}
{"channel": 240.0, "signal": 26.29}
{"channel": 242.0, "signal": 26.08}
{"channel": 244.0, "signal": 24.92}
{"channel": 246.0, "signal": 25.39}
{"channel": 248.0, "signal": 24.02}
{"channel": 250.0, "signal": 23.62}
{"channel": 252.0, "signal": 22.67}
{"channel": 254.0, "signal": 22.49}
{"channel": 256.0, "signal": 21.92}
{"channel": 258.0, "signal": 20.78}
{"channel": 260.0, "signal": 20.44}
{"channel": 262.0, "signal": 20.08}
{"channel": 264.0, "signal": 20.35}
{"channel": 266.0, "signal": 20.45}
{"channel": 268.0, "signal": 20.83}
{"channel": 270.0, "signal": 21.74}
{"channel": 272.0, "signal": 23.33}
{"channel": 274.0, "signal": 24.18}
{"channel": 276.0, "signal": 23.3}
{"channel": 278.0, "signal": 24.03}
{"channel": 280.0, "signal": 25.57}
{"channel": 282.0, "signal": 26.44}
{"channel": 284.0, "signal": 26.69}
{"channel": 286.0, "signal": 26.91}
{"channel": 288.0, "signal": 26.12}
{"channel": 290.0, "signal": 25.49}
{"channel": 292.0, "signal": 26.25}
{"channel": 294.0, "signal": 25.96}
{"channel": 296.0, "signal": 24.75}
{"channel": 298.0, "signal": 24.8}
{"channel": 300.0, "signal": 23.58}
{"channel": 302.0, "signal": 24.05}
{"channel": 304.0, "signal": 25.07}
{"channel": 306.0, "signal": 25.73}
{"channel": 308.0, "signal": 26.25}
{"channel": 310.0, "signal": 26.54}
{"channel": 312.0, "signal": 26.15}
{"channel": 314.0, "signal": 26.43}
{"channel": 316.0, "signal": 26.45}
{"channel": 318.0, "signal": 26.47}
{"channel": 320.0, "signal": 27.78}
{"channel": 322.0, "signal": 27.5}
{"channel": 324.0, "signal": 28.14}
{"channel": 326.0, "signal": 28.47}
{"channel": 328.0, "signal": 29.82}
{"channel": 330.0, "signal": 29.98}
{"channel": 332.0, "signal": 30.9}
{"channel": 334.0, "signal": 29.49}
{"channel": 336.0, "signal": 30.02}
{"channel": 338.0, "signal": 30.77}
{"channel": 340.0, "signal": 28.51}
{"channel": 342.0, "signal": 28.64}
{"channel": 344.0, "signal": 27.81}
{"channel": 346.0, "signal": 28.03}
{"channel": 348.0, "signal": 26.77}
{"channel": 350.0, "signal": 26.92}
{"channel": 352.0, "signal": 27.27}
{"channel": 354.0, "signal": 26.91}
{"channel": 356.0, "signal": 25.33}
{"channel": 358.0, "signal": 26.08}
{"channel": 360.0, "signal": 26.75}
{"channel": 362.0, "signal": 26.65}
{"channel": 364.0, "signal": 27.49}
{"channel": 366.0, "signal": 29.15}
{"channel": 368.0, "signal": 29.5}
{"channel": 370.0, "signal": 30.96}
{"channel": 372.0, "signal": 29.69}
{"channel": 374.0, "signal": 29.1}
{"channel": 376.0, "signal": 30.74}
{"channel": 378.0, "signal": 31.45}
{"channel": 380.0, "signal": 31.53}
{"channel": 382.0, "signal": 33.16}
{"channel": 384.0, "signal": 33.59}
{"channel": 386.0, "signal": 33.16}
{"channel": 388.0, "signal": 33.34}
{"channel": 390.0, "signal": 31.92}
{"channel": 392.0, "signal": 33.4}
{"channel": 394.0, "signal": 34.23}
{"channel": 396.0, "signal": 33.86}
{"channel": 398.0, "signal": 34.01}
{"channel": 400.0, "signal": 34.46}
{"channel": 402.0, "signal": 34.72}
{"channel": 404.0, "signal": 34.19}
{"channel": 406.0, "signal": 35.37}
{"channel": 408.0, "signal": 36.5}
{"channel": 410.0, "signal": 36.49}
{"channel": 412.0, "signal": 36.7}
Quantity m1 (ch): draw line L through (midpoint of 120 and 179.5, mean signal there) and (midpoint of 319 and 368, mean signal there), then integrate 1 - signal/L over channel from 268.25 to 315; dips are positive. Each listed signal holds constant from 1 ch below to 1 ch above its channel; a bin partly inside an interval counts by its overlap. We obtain 2.9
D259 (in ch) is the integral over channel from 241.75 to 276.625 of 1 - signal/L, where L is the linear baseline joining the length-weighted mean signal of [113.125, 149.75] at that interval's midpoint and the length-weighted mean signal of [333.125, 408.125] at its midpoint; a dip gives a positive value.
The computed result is 7.3 ch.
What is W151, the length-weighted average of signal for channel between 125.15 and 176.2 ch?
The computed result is 22.3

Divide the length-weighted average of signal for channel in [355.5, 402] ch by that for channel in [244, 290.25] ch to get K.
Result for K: 1.3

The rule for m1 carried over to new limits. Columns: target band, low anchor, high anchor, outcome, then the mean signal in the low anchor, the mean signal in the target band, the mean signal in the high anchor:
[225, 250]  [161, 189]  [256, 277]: -4.5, 22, 25.6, 21.6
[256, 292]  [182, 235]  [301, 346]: 4.8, 26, 23.4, 27.8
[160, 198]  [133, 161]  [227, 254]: 0.7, 21.7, 22.5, 25.1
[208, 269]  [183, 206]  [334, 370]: 3.3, 25.3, 24.6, 27.9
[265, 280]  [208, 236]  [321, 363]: 2.5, 26.5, 22.8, 28.1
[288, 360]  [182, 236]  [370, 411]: 8.1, 26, 27.1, 33.2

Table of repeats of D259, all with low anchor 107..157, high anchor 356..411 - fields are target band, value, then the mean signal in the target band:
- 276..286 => 1.2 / 25.6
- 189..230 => 1.6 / 26.2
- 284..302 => 2.4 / 25.5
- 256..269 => 3.6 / 20.6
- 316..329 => 1.0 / 27.9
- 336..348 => 0.8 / 28.7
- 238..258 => 2.9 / 24.1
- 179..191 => 1.0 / 24.4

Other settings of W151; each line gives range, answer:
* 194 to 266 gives 25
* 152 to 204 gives 22.4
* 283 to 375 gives 27.4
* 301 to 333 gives 27.2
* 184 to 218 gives 25.9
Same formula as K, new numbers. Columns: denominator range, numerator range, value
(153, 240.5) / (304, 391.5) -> 1.19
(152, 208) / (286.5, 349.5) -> 1.20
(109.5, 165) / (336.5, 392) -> 1.21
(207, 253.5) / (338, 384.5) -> 1.11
